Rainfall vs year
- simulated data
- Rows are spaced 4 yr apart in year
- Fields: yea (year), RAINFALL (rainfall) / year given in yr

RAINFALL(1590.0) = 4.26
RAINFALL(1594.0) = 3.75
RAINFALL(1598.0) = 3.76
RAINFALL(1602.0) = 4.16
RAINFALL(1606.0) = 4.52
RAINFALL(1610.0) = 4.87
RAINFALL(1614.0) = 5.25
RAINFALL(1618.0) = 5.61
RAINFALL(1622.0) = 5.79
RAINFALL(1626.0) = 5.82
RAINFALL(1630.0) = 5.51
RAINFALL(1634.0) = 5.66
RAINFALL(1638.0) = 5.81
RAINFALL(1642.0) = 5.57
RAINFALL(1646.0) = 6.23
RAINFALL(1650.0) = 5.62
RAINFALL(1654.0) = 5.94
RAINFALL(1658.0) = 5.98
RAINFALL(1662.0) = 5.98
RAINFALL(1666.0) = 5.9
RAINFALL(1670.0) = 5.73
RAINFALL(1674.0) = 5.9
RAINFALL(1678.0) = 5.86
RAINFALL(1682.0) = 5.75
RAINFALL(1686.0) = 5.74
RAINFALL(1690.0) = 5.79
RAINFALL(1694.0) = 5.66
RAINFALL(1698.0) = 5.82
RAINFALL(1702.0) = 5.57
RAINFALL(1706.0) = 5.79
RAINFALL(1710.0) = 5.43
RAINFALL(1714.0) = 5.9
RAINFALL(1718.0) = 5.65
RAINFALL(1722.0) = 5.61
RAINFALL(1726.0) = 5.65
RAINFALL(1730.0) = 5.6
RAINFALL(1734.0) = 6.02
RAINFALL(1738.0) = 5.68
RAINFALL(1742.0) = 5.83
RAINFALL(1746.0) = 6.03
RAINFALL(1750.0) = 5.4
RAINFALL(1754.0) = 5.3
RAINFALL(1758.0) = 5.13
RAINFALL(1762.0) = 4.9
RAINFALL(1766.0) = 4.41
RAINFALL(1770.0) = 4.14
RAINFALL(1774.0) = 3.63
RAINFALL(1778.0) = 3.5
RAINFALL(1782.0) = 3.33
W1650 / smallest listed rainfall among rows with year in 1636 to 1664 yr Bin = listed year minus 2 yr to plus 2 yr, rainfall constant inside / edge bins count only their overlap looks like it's 5.57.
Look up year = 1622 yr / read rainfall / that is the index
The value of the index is 5.79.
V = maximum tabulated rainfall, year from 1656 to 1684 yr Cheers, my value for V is 5.98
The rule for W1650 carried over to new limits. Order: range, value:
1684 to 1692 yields 5.74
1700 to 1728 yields 5.43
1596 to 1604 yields 3.76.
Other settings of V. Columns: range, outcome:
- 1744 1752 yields 6.03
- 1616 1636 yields 5.82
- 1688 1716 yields 5.9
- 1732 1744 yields 6.02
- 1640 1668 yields 6.23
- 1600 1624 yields 5.79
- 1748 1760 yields 5.4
